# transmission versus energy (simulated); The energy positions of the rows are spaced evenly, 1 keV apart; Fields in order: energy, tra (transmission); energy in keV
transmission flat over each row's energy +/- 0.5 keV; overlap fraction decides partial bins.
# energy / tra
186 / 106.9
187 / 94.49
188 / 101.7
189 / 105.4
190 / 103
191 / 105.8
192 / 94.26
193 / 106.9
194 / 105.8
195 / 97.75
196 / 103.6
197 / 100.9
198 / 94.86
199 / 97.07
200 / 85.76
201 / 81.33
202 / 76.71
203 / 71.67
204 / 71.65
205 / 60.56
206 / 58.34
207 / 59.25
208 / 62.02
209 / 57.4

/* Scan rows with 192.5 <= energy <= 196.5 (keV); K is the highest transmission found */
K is 106.9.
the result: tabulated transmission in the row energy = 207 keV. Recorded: 59.25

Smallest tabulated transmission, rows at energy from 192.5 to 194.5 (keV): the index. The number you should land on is 105.8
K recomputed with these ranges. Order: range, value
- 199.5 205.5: 85.76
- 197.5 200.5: 97.07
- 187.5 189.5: 105.4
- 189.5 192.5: 105.8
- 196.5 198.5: 100.9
